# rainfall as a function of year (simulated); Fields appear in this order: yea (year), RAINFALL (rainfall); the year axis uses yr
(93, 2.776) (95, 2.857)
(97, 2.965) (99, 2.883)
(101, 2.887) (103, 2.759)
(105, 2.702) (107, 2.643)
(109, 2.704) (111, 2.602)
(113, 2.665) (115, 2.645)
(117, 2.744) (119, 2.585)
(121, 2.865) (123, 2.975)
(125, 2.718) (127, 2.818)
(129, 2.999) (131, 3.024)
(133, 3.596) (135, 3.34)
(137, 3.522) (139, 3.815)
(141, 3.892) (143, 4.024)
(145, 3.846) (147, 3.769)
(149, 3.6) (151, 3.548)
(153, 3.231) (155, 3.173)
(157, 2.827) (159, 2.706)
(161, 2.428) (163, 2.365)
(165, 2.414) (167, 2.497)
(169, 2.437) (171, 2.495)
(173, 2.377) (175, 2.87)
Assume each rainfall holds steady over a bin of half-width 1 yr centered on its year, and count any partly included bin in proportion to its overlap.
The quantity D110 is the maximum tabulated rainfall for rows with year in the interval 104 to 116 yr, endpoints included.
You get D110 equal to 2.704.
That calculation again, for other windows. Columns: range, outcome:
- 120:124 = 2.975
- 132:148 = 4.024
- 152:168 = 3.231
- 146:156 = 3.769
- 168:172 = 2.495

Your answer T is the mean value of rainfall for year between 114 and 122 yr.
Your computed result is 2.71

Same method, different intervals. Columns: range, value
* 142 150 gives 3.81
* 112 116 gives 2.66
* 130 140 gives 3.46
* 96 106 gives 2.84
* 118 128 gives 2.79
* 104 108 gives 2.67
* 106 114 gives 2.65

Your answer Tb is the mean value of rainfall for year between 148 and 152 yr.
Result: 3.57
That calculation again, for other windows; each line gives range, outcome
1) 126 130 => 2.91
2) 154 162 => 2.78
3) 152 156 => 3.2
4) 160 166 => 2.4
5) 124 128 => 2.77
